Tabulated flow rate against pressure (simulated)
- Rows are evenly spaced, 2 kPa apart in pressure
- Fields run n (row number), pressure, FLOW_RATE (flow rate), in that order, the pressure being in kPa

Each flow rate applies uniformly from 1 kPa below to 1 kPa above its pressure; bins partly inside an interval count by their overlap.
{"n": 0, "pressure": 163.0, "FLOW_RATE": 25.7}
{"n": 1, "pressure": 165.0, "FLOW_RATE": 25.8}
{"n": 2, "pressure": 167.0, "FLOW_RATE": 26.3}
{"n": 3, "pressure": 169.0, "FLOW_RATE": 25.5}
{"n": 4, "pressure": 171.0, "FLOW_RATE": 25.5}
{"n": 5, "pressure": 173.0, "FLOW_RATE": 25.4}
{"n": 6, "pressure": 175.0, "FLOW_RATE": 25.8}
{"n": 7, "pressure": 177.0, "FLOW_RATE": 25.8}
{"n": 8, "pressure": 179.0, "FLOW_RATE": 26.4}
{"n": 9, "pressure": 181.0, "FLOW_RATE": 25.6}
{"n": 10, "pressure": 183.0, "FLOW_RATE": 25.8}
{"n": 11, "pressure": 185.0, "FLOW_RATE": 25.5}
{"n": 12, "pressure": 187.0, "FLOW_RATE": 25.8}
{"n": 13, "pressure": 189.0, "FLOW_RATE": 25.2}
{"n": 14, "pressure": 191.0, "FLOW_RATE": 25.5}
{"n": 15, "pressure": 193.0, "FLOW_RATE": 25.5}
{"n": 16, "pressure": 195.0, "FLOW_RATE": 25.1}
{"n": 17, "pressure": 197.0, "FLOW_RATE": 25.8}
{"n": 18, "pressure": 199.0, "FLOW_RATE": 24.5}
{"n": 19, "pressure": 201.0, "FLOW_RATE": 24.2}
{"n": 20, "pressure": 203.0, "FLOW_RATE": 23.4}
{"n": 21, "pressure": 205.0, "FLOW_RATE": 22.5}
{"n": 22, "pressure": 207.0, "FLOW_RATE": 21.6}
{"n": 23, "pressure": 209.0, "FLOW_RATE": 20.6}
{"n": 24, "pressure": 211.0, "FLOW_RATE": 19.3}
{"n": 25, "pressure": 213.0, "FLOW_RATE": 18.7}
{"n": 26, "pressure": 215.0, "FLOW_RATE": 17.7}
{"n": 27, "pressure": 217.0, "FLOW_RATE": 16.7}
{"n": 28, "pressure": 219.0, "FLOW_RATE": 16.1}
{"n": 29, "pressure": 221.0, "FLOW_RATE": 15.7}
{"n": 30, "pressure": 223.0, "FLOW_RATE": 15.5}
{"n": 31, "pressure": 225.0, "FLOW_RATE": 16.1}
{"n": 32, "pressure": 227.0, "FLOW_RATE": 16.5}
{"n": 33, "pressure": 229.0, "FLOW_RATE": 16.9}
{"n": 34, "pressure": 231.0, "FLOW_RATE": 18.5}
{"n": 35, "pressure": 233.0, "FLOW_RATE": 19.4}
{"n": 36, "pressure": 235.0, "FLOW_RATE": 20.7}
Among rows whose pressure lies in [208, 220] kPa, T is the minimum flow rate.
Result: 16.1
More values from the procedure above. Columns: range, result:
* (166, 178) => 25.4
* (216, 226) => 15.5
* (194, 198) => 25.1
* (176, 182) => 25.6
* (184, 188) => 25.5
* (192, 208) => 21.6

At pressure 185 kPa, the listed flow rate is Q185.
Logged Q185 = 25.5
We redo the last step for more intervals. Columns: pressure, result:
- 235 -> 20.7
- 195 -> 25.1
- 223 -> 15.5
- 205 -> 22.5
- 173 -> 25.4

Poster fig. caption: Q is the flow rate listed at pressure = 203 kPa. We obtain 23.4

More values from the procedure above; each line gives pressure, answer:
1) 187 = 25.8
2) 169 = 25.5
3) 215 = 17.7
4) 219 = 16.1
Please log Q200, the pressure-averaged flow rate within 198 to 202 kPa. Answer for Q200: 24.4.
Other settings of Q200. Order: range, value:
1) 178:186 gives 25.8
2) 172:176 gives 25.6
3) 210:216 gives 18.6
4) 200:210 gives 22.5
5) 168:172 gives 25.5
